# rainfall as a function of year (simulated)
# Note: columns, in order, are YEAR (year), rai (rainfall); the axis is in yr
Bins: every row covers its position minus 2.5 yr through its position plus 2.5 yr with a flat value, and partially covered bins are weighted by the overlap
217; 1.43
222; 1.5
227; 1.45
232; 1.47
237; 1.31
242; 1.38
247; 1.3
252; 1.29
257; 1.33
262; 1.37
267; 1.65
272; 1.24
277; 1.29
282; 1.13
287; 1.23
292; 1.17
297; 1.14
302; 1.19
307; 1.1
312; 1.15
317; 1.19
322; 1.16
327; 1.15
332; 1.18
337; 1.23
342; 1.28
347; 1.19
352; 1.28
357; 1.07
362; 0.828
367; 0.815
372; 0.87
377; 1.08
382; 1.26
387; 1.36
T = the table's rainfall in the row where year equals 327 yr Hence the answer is 1.15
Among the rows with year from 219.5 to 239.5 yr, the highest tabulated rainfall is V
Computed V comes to 1.5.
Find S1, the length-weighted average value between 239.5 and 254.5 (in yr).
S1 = 1.32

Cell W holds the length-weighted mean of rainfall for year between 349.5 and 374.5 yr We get 0.973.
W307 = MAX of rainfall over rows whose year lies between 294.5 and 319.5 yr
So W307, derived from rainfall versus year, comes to 1.19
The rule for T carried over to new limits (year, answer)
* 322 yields 1.16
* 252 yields 1.29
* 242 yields 1.38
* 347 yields 1.19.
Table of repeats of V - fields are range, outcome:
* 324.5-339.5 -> 1.23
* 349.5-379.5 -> 1.28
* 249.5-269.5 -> 1.65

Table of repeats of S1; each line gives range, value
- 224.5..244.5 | 1.4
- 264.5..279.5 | 1.39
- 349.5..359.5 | 1.18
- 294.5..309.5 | 1.14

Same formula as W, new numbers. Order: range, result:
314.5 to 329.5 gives 1.17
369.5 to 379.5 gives 0.975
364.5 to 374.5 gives 0.842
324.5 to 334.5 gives 1.16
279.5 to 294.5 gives 1.18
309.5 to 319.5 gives 1.17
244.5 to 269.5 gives 1.39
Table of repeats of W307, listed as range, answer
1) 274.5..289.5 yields 1.29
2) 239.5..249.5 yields 1.38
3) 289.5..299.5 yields 1.17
